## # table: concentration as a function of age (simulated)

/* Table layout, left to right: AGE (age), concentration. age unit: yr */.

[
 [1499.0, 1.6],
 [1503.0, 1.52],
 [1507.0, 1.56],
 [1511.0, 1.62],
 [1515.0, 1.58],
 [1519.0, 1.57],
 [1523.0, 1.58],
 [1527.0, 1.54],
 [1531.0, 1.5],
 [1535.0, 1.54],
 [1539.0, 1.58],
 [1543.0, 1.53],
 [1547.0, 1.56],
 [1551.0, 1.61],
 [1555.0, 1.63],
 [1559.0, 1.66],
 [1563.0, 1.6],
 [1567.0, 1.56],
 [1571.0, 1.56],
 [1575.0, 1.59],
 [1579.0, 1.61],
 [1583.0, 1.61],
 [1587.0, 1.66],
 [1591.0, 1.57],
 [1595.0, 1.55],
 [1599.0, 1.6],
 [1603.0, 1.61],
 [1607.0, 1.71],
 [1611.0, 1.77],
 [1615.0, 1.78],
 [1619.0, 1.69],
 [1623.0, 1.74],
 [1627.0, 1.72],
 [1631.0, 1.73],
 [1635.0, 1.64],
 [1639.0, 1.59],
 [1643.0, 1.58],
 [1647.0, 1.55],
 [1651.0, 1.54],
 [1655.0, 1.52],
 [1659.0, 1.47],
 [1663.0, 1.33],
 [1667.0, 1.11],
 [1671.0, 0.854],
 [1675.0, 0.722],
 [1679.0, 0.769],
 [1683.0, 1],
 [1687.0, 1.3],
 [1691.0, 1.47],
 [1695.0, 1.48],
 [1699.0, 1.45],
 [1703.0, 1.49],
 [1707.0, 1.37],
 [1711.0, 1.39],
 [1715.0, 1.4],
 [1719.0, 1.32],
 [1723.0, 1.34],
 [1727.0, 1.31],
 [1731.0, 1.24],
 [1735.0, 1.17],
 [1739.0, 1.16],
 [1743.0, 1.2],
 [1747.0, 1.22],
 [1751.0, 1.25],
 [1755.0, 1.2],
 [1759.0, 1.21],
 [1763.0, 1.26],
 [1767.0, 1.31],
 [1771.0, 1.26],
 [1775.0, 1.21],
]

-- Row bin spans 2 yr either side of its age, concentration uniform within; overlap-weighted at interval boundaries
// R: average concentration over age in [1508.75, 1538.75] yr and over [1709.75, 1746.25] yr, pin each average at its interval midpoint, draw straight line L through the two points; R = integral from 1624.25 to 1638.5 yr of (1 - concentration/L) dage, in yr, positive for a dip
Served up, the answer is -2.8 yr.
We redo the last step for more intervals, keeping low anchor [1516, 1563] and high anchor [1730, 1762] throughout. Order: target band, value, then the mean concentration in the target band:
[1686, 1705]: -2.18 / 1.45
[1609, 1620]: -2.38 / 1.75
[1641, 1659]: -2.11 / 1.54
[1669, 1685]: 5.93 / 0.836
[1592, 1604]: -0.93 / 1.58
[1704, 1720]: -1.43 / 1.38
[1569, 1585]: -0.91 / 1.59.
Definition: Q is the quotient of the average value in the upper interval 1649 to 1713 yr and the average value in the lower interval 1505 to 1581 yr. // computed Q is 0.8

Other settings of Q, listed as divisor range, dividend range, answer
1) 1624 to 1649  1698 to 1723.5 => 0.85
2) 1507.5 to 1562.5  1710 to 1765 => 0.80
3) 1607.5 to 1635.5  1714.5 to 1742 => 0.73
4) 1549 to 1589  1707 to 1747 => 0.80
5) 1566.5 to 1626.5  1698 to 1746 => 0.80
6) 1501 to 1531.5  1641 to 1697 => 0.81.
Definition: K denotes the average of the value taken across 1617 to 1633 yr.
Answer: 1.72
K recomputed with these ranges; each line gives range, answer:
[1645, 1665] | 1.48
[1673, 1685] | 0.83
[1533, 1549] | 1.55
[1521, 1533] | 1.54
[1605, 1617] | 1.75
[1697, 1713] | 1.42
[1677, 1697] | 1.2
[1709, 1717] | 1.4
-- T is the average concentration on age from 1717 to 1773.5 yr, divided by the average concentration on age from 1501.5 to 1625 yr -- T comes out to 0.78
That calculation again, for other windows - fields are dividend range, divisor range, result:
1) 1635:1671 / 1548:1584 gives 0.90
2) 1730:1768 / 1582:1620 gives 0.74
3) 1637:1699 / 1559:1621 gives 0.79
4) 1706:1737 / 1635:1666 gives 0.87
